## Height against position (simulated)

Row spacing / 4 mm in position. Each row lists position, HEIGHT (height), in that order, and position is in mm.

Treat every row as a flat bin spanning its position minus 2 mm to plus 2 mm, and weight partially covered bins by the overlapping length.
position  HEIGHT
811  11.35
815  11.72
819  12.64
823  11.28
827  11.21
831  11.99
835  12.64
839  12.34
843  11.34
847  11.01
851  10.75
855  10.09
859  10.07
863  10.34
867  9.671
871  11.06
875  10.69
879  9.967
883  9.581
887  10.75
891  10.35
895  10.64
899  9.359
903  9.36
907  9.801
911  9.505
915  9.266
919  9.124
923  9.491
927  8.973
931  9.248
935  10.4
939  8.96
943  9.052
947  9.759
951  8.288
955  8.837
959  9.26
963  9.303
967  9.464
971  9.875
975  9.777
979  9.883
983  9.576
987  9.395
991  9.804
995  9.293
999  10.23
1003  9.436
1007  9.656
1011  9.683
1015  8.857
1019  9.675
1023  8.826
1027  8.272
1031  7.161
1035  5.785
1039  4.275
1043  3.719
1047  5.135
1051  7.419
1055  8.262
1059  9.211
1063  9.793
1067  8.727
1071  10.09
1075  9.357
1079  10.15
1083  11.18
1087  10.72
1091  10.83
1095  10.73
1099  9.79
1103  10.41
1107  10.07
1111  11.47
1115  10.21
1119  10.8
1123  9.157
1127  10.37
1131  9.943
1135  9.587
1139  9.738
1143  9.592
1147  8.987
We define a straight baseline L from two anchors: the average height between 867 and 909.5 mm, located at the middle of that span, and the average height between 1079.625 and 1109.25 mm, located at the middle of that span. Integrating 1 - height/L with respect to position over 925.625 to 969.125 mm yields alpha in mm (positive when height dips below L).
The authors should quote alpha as 4.3 mm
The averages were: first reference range 10.1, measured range 9.24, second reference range 10.5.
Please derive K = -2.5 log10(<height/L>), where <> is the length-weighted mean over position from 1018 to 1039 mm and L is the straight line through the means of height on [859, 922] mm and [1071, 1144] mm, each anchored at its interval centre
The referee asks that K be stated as 0.32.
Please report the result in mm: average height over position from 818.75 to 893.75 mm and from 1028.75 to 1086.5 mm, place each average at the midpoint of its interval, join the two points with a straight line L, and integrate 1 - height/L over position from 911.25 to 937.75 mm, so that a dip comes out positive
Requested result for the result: 1.3 mm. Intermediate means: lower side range 10.9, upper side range 7.95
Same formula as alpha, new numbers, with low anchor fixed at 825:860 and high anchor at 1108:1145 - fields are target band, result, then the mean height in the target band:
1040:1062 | 7.7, 6.78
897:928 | 4.6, 9.37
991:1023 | 3.3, 9.52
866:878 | 0.7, 10.5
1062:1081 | 1.3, 9.61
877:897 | 1.5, 10.3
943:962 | 3.1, 9.05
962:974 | 1.3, 9.59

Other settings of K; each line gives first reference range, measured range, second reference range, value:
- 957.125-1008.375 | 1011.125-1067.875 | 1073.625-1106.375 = 0.31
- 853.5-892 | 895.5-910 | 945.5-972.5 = 0.03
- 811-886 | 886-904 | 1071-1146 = 0.08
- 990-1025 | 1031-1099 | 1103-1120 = 0.20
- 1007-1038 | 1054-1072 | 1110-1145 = -0.03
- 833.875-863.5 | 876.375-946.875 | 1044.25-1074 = 0.06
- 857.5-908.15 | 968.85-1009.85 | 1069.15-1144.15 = 0.05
